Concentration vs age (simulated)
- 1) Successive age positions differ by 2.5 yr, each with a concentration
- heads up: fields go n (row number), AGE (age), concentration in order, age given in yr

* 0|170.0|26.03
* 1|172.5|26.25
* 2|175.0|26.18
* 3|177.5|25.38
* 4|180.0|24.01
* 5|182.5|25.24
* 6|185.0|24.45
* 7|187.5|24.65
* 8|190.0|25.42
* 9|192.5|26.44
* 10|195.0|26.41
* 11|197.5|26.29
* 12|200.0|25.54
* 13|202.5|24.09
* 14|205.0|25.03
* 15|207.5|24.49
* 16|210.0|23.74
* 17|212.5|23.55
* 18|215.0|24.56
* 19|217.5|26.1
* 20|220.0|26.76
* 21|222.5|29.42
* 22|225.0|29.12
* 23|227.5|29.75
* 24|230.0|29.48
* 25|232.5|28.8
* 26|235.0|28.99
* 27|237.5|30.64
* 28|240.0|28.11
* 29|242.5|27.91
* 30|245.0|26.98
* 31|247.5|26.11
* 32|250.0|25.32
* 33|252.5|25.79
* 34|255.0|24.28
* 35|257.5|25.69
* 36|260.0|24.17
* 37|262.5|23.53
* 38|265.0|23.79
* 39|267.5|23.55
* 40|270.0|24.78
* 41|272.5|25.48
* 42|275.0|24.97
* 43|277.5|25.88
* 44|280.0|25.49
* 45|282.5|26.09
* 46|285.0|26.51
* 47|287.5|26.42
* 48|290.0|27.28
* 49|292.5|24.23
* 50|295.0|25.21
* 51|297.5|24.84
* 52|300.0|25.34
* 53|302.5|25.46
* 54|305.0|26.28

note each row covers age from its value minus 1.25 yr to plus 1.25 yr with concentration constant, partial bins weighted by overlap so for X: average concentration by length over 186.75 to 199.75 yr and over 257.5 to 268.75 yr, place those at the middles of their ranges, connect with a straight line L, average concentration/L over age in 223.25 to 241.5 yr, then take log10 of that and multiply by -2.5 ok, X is -0.179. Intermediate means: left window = 25.9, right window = 24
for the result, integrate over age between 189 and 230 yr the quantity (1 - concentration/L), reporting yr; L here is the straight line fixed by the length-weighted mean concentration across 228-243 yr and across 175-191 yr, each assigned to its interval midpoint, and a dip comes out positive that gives 1.3 yr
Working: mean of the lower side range 25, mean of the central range 26.2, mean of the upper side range 29.1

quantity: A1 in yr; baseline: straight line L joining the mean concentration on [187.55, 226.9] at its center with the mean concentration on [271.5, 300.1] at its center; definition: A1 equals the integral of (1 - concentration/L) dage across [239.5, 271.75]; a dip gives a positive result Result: 0.5 yr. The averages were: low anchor 25.8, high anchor 25.7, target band 25.3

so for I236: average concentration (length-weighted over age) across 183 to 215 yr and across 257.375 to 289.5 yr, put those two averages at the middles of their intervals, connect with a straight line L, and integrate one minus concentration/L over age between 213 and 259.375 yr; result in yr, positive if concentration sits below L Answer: -4.2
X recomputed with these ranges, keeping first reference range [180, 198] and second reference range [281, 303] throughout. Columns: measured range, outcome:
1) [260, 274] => 0.06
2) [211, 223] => -0.01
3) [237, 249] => -0.09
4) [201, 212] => 0.05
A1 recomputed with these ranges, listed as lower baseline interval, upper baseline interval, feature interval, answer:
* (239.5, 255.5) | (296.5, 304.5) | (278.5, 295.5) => -0.22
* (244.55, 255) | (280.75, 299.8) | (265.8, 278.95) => 0.44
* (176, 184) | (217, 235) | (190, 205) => 0.37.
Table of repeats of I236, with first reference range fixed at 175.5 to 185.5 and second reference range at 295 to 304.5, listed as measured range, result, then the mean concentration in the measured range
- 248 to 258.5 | -0.1 yr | 25.3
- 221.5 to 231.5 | -1.7 yr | 29.4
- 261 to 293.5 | 0.0 yr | 25.2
